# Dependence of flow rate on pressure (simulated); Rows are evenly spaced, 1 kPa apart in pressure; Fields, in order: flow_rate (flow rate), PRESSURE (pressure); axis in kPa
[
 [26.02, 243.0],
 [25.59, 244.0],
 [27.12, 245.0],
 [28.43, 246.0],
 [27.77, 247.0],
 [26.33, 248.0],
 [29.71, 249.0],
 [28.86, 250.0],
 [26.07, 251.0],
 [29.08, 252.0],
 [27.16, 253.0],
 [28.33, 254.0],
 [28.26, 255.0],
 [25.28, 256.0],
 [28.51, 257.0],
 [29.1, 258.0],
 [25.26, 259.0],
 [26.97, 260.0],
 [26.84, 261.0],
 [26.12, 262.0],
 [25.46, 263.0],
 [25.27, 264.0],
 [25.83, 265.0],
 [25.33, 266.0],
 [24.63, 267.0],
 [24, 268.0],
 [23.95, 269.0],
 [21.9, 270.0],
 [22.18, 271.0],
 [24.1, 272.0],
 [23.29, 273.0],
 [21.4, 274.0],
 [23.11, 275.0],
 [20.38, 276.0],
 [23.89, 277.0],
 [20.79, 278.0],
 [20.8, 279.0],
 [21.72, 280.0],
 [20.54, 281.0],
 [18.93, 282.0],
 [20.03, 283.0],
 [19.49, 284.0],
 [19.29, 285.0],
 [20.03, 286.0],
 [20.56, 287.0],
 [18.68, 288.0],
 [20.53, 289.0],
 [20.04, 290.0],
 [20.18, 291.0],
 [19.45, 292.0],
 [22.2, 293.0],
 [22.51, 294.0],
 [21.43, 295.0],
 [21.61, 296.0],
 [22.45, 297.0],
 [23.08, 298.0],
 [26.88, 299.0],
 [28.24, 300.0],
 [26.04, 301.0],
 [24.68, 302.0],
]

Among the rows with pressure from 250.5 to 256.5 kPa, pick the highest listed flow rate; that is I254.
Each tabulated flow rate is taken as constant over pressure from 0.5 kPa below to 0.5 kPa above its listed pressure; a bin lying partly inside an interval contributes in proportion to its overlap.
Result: 29.08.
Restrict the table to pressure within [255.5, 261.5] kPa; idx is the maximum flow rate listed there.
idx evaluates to 29.1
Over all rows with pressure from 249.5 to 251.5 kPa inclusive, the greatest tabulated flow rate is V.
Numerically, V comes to 28.86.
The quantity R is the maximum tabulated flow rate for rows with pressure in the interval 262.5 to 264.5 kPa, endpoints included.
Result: 25.46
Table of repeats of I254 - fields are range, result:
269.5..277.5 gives 24.1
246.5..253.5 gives 29.71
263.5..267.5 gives 25.83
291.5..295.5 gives 22.51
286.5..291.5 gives 20.56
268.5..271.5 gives 23.95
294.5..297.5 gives 22.45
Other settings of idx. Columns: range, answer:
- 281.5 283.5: 20.03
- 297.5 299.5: 26.88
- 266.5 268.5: 24.63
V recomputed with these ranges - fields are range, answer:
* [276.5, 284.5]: 23.89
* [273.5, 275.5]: 23.11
